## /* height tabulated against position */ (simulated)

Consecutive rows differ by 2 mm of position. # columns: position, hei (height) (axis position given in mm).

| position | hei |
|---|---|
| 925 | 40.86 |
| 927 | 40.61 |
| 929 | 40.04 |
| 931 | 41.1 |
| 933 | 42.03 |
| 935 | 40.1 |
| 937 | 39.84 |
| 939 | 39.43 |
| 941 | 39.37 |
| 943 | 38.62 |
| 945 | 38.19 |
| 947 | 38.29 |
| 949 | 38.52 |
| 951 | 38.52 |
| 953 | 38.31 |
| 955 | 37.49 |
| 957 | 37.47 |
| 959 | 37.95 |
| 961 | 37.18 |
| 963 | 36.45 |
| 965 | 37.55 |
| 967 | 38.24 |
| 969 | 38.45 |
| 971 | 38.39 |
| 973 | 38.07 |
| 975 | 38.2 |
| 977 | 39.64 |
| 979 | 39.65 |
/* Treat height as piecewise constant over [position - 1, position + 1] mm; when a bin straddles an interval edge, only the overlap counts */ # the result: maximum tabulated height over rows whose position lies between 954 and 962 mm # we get 37.95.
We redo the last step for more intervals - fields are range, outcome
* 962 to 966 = 37.55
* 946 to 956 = 38.52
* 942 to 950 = 38.62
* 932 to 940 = 42.03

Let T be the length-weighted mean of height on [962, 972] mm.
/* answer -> 37.8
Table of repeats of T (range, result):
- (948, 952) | 38.5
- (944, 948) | 38.2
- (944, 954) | 38.4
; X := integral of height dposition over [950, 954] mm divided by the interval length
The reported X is 38.4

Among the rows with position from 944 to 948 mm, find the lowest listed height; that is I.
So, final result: 38.19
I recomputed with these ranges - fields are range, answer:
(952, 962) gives 37.18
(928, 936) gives 40.04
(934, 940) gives 39.43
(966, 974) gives 38.07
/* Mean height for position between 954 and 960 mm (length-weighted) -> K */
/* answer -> 37.6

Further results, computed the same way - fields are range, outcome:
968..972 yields 38.4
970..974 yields 38.2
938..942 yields 39.4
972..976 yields 38.1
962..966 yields 37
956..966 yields 37.3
